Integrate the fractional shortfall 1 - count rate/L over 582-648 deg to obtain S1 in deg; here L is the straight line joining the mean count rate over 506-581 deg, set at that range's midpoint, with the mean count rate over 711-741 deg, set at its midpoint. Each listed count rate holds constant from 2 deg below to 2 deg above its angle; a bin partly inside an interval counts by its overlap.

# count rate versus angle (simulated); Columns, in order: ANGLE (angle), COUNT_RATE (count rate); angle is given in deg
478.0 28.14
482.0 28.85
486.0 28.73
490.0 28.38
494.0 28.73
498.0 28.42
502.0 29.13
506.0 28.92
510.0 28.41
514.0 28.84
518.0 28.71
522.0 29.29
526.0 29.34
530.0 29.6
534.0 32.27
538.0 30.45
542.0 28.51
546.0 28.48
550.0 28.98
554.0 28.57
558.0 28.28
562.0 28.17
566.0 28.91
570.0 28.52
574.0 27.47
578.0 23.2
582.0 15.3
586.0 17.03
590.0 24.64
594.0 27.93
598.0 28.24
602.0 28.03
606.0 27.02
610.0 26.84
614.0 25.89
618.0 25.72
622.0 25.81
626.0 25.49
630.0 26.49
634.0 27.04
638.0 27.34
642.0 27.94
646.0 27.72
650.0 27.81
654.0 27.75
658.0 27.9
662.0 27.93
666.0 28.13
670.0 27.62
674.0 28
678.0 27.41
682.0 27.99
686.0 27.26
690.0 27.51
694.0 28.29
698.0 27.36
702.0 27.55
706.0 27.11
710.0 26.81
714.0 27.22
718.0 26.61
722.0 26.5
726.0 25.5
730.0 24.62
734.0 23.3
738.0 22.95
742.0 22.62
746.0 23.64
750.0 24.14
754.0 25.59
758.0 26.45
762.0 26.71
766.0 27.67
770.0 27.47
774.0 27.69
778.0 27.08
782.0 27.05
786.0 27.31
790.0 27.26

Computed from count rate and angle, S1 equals 3.2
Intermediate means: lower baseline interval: 28.5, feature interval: 25.9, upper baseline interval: 25.2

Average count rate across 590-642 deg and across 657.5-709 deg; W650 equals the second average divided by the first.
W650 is 1.03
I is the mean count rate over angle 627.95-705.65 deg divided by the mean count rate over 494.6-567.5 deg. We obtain 1.0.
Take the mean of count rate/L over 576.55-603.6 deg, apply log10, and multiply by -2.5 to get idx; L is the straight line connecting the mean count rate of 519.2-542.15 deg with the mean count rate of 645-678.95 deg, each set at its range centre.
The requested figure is 0.23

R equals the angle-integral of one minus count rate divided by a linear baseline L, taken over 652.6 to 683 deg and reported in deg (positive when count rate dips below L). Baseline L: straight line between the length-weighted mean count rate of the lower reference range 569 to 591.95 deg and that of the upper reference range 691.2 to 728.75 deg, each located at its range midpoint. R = -2.81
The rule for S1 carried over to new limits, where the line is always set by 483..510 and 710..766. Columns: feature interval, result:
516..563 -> -1.9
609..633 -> 0.8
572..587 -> 3.6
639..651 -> -0.6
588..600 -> 0.2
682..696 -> -1.0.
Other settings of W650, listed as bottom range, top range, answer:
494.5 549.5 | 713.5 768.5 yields 0.86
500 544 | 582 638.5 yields 0.87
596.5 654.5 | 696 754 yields 0.94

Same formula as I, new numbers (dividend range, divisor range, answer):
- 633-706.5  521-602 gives 1.02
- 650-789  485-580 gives 0.93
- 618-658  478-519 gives 0.94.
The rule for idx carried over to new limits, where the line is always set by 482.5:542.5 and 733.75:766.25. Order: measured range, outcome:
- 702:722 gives -0.06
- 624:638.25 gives 0.02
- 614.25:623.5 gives 0.06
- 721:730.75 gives -0.02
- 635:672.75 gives -0.05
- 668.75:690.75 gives -0.06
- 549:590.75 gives 0.12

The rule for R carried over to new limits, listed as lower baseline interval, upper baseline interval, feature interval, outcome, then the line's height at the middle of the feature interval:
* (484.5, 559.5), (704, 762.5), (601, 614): 0.24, 27.5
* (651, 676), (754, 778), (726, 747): 2.83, 27.3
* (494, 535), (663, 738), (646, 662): -0.23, 27.4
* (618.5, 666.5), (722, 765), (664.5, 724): -3.42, 25.9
